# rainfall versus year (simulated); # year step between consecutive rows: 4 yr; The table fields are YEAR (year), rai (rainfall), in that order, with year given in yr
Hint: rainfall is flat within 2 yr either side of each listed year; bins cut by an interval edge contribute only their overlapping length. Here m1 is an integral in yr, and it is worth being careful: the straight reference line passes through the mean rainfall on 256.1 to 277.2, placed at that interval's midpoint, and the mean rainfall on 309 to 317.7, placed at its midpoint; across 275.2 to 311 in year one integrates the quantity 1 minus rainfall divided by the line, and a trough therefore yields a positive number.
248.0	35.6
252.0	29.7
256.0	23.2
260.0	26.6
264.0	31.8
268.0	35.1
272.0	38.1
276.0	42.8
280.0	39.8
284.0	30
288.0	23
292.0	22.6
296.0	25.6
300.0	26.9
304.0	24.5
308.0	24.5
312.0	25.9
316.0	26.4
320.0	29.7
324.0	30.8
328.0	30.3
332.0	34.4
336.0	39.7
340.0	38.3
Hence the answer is 1.3 yr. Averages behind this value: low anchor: 33.5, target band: 28.3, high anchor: 26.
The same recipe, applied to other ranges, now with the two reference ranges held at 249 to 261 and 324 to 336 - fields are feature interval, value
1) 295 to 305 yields 1.6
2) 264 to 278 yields -4.5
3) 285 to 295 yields 2.1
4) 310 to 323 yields 1.9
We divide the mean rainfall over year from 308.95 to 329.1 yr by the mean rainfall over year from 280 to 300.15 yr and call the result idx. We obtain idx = 1.1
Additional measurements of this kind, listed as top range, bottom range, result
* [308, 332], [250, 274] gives 0.94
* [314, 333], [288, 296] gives 1.28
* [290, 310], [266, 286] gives 0.67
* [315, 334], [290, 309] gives 1.23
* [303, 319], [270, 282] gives 0.64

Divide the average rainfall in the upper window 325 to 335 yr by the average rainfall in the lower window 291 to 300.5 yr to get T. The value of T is 1.3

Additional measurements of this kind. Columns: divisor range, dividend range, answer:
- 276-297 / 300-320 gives 0.87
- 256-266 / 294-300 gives 0.93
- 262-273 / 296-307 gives 0.74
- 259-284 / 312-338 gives 0.88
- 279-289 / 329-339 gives 1.18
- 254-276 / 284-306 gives 0.78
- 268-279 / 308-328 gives 0.71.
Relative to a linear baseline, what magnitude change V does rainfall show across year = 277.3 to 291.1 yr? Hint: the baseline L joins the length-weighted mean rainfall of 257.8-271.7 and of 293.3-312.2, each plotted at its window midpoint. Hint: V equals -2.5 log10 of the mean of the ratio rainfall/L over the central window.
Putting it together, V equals -0.08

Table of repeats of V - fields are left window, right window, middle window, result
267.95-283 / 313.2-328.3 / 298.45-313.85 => 0.26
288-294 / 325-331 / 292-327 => 0.01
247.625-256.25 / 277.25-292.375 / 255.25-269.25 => 0.02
